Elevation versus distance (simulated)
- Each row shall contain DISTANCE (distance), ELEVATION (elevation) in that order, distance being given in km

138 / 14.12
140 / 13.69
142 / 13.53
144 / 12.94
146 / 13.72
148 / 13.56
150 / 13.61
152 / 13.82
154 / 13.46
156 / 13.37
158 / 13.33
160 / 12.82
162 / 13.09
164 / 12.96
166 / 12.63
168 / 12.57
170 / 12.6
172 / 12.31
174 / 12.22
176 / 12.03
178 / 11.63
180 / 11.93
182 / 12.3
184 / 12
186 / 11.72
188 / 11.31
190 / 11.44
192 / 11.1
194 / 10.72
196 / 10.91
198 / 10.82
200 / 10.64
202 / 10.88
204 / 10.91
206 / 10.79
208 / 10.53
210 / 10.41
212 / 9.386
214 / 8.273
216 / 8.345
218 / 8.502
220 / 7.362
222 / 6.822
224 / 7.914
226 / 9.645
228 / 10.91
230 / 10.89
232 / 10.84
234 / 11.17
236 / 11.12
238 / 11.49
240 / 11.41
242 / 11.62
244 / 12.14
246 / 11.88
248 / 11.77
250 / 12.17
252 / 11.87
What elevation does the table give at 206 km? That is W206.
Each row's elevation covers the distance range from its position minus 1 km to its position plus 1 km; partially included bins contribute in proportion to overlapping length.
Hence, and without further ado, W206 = 10.79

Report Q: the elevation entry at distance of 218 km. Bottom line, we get 8.502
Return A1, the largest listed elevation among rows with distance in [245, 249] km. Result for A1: 11.88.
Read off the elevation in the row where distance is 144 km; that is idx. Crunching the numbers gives 12.94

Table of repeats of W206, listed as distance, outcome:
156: 13.37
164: 12.96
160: 12.82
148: 13.56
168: 12.57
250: 12.17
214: 8.273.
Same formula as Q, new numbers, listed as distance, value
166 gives 12.63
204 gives 10.91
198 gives 10.82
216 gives 8.345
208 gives 10.53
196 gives 10.91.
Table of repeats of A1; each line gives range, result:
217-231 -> 10.91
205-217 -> 10.79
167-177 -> 12.6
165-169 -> 12.63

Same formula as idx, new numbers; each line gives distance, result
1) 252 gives 11.87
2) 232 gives 10.84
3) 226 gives 9.645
